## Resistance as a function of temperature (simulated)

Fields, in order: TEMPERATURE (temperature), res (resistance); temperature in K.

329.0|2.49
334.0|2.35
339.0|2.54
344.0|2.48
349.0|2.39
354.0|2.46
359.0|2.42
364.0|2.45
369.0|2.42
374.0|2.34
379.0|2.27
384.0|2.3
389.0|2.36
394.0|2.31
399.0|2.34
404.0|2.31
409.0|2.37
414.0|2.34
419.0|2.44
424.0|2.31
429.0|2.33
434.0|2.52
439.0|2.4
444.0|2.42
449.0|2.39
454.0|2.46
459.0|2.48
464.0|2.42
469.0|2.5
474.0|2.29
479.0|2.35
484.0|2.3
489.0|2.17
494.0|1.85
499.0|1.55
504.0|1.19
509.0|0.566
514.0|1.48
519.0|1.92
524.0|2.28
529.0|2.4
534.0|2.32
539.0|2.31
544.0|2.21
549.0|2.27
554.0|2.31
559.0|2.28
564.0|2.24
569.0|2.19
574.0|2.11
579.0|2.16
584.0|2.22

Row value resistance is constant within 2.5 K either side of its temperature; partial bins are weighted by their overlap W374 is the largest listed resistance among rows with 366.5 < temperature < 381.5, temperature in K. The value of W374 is 2.42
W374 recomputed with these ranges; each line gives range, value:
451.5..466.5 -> 2.48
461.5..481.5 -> 2.5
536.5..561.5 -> 2.31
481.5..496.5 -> 2.3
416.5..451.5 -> 2.52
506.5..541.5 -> 2.4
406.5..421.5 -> 2.44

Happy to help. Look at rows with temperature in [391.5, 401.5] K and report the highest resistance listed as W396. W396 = 2.34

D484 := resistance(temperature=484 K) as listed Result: 2.3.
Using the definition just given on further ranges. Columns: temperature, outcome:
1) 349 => 2.39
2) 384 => 2.3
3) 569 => 2.19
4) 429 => 2.33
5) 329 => 2.49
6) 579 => 2.16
